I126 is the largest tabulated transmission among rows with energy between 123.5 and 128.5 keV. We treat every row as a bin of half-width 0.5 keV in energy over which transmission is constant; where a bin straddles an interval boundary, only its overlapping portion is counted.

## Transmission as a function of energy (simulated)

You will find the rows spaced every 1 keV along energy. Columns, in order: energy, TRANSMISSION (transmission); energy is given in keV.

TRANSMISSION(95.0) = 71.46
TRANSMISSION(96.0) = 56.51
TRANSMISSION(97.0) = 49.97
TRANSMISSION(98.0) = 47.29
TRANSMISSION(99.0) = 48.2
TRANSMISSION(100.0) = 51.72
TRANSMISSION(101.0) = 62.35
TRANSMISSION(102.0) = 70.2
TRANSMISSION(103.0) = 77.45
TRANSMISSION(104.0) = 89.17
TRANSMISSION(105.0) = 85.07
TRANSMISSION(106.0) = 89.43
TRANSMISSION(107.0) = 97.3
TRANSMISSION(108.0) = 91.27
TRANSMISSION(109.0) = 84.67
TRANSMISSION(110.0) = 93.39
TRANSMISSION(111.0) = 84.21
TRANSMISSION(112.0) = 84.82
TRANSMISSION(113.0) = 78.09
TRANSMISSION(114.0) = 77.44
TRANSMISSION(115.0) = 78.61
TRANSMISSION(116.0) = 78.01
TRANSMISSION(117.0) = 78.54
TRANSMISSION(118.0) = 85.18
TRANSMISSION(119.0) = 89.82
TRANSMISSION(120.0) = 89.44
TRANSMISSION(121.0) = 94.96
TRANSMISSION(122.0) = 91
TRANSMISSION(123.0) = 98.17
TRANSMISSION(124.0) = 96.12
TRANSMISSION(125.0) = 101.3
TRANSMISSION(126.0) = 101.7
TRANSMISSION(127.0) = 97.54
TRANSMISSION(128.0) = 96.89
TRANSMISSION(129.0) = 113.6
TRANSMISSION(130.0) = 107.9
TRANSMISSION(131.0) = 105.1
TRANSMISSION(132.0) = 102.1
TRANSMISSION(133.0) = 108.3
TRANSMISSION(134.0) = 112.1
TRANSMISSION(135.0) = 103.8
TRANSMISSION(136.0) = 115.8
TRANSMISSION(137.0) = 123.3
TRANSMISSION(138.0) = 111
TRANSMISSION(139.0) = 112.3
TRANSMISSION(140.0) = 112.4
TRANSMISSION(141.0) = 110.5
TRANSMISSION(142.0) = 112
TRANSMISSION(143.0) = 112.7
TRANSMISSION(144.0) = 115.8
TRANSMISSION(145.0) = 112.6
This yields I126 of 101.7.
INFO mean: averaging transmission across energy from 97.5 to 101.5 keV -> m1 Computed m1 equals 52.4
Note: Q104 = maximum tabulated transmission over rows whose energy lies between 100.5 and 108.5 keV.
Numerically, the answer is 97.3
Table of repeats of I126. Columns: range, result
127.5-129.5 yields 113.6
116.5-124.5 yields 98.17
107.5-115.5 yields 93.39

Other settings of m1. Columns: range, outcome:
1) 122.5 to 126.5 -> 99.3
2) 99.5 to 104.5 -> 70.2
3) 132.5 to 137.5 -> 113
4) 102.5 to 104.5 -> 83.3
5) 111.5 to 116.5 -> 79.4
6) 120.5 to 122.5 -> 93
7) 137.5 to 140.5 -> 112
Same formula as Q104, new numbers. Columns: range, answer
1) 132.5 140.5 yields 123.3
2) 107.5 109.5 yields 91.27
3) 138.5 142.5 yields 112.4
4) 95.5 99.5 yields 56.51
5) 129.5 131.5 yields 107.9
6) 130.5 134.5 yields 112.1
